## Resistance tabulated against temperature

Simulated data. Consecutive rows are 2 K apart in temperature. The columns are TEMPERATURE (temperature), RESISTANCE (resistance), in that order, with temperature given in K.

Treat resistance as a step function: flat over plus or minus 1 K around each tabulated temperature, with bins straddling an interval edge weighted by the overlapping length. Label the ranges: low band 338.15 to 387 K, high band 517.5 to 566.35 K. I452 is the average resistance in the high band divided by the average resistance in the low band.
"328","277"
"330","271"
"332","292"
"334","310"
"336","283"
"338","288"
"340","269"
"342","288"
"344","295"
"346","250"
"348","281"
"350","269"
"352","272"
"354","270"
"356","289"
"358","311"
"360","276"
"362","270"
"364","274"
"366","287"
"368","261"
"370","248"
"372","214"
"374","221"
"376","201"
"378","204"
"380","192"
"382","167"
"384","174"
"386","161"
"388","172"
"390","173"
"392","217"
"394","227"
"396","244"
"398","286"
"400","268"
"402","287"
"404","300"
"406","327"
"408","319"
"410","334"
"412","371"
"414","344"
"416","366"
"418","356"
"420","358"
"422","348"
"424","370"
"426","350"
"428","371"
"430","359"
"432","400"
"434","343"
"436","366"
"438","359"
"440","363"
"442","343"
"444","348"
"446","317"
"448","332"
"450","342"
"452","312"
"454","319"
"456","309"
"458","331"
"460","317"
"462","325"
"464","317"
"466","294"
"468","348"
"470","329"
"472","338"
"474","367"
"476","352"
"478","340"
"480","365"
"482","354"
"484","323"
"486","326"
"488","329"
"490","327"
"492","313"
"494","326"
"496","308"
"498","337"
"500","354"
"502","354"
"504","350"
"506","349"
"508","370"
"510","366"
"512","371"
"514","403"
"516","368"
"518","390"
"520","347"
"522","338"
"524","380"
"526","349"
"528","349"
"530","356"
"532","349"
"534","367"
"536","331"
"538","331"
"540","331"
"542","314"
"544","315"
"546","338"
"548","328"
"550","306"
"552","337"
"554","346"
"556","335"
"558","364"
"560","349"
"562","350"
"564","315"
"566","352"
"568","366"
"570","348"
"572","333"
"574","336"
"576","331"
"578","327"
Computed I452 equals 1.38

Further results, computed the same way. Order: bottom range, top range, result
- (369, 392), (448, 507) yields 1.71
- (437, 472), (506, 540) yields 1.09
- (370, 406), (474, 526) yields 1.58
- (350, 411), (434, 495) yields 1.35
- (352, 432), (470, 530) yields 1.26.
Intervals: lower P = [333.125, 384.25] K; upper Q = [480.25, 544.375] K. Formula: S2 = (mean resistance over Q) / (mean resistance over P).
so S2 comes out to 1.3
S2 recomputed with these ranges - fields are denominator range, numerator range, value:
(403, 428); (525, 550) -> 0.97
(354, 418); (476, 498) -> 1.28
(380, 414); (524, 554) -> 1.34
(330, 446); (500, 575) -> 1.21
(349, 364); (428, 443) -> 1.30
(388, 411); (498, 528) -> 1.36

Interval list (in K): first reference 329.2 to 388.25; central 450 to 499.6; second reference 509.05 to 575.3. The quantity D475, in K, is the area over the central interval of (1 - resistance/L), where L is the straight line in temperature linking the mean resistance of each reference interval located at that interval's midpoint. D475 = -2.8 K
